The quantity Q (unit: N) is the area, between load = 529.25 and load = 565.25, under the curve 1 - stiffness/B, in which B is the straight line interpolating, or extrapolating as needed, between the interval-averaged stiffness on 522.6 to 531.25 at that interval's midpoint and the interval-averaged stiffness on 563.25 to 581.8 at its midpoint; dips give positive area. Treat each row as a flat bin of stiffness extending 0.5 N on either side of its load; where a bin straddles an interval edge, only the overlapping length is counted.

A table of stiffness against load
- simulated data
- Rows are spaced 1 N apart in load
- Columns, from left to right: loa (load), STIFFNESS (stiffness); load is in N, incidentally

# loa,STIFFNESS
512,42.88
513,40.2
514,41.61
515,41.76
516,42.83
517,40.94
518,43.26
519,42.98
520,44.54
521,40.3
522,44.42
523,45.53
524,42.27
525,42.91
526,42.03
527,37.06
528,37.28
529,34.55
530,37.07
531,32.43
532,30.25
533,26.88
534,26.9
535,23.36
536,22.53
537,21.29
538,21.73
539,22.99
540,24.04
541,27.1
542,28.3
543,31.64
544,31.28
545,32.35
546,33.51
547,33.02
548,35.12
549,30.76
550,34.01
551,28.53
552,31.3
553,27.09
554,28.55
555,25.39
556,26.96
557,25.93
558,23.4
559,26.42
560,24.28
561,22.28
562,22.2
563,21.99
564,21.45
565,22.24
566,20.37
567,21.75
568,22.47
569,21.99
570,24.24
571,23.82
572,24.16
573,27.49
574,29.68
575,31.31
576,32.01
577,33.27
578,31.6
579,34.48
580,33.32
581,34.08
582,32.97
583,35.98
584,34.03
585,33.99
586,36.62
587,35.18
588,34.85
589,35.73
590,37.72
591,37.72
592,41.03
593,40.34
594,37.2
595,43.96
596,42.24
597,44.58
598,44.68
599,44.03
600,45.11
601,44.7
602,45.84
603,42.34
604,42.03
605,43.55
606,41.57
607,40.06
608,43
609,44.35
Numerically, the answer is 6.7 N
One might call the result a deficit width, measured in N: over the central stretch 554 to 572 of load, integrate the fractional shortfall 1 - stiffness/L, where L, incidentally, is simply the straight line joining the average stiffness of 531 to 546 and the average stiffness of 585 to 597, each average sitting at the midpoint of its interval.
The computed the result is 4.9 N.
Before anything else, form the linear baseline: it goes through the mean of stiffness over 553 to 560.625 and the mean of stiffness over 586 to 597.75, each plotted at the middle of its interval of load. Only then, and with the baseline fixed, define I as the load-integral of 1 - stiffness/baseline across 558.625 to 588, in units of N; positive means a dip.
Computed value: 3.7 N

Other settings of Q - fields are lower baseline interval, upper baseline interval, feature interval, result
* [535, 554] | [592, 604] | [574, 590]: 1.98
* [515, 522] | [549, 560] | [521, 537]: 1.57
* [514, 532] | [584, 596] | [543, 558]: 3.53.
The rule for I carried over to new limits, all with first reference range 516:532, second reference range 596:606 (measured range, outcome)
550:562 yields 4.4 N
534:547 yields 4.5 N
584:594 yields 1.5 N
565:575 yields 4.3 N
